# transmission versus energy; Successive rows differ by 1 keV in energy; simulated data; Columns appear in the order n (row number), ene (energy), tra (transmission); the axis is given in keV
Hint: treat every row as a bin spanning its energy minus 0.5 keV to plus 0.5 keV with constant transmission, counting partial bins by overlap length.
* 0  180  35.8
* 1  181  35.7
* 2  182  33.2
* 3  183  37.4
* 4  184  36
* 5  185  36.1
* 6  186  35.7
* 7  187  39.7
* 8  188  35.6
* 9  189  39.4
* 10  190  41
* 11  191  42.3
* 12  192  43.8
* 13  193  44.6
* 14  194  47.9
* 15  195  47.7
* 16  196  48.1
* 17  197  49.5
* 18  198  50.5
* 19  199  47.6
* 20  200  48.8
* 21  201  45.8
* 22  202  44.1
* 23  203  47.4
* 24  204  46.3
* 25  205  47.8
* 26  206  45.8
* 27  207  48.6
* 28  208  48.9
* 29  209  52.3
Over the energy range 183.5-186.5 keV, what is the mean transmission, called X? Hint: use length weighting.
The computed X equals 35.9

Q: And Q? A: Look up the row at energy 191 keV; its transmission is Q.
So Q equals 42.3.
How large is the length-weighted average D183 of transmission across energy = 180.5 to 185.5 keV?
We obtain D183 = 35.7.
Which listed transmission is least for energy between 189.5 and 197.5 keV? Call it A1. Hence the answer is 41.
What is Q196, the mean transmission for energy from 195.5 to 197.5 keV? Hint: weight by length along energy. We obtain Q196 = 48.8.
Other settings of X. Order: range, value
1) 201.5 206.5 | 46.3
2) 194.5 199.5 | 48.7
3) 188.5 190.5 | 40.2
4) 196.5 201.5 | 48.4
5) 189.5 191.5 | 41.6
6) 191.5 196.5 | 46.4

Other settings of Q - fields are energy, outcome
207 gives 48.6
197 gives 49.5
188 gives 35.6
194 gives 47.9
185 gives 36.1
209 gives 52.3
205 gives 47.8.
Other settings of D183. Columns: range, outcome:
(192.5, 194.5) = 46.2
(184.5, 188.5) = 36.8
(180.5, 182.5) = 34.5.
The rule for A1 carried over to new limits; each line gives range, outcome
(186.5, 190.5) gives 35.6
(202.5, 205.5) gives 46.3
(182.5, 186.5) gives 35.7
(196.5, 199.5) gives 47.6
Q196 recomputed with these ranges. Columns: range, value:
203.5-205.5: 47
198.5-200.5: 48.2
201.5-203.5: 45.8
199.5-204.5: 46.5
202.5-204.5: 46.8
